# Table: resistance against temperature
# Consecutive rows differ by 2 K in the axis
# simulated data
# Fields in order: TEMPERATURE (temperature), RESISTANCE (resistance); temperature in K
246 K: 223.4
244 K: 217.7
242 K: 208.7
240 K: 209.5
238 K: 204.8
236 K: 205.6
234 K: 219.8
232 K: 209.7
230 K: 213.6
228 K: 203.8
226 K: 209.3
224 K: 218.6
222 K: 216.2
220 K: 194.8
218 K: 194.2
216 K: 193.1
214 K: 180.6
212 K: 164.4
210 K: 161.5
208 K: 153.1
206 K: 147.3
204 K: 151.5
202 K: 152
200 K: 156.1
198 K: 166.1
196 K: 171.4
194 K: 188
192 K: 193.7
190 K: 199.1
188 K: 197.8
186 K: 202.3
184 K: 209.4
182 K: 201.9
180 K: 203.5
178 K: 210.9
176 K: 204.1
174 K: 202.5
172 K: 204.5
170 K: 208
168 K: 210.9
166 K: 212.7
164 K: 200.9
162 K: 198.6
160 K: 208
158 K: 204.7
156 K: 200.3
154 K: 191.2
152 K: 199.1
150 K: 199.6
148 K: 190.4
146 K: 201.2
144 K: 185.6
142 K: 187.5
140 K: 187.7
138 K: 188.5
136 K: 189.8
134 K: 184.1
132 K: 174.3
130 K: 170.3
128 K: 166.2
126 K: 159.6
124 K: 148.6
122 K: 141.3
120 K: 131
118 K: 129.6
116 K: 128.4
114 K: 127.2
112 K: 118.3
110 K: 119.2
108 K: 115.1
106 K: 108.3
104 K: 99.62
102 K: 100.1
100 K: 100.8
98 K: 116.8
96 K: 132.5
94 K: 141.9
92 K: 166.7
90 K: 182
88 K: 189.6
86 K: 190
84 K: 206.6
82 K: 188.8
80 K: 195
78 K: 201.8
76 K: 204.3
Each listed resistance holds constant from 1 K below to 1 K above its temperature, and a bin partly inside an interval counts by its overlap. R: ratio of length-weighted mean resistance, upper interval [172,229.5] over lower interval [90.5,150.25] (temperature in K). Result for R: 1.25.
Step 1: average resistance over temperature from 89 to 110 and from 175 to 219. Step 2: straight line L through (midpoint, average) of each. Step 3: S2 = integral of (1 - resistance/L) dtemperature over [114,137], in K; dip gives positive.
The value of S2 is -2.3 K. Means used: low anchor 126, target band 155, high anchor 182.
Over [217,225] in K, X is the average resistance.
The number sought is 206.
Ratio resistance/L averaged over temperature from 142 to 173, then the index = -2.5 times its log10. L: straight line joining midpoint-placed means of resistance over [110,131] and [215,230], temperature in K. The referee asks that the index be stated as -0.22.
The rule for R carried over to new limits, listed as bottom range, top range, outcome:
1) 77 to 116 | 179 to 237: 1.29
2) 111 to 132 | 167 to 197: 1.40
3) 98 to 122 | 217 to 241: 1.78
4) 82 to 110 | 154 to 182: 1.43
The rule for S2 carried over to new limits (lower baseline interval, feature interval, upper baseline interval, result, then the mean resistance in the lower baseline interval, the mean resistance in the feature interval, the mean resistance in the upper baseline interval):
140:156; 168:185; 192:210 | -2.79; 194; 206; 163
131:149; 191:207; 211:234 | 2.53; 188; 166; 201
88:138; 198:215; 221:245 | 3.23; 142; 159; 211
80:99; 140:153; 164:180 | 0.14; 170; 193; 207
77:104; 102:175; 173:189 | 5.48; 160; 171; 204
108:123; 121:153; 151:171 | -3.24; 127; 180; 203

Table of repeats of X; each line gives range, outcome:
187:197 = 190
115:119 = 129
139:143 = 188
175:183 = 205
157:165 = 203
